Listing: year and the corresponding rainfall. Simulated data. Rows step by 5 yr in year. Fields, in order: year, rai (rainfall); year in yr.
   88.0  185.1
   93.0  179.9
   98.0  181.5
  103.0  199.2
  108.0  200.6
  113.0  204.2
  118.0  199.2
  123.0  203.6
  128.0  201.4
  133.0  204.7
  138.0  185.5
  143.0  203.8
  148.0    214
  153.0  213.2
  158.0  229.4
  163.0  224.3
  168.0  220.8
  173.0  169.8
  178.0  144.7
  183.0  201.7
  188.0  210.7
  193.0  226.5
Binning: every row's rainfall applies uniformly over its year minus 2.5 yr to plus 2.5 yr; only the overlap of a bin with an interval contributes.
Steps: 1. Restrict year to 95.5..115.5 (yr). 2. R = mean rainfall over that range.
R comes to 196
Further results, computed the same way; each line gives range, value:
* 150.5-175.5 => 212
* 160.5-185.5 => 192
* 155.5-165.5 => 227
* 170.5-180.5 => 157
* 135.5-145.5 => 195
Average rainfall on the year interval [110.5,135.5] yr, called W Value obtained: 203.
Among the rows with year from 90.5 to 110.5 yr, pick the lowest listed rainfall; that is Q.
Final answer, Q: 179.9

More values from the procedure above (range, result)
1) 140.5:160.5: 203.8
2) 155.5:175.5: 169.8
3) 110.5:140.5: 185.5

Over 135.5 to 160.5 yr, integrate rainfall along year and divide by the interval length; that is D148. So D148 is 209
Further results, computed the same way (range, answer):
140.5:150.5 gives 209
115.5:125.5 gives 201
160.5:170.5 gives 223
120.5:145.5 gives 200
